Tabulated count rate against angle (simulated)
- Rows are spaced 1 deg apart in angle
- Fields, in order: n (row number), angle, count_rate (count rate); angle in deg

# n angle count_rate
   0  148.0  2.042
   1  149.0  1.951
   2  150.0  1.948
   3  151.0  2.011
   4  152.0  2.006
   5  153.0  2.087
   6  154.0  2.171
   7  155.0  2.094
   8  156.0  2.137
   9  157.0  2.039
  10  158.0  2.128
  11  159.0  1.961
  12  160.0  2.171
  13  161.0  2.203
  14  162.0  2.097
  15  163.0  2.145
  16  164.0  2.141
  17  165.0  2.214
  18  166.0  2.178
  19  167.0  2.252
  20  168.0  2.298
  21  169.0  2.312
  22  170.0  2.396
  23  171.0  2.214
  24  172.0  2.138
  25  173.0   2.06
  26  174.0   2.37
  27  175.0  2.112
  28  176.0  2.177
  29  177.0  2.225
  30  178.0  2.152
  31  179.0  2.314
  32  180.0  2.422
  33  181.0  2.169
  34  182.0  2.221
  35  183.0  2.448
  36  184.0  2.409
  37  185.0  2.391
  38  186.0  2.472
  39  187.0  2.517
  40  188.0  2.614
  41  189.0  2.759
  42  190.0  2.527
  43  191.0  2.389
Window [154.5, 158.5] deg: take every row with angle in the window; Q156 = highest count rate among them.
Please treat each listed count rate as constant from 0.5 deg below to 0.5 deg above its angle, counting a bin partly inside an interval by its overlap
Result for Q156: 2.137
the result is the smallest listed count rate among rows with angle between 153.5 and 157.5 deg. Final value 2.039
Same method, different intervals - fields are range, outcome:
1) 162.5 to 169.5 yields 2.141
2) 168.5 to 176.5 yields 2.06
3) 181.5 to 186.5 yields 2.221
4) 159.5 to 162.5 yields 2.097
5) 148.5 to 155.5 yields 1.948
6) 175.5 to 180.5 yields 2.152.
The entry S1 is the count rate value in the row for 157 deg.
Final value 2.039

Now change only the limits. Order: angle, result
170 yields 2.396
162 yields 2.097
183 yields 2.448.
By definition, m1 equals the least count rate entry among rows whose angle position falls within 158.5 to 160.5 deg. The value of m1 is 1.961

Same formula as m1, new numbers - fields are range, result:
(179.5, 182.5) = 2.169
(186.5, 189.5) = 2.517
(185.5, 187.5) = 2.472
